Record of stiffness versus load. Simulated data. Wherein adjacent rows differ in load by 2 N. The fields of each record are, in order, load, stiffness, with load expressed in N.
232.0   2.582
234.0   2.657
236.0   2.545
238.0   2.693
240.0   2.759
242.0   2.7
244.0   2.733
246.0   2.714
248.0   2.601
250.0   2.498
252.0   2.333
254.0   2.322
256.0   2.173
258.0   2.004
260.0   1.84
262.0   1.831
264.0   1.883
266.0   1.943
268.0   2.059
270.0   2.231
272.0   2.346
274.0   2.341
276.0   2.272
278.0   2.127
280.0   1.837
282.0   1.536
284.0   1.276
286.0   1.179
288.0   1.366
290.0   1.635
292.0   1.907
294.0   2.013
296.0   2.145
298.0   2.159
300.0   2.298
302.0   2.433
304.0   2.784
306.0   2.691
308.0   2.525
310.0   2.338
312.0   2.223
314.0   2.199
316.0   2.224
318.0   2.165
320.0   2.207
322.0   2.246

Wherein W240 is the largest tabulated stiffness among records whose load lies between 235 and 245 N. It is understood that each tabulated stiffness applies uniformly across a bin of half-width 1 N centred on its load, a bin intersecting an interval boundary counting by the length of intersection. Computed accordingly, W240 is 2.759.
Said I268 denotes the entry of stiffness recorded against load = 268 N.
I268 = 2.059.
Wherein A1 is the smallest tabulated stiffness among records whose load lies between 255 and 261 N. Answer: 1.84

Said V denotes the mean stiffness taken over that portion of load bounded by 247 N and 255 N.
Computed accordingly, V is 2.44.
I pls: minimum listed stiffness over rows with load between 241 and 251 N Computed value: 2.498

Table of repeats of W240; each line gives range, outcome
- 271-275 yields 2.346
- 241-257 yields 2.733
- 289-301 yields 2.298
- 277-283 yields 2.127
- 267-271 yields 2.231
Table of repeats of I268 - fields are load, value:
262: 1.831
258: 2.004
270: 2.231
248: 2.601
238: 2.693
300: 2.298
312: 2.223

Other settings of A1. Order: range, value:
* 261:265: 1.831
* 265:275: 1.943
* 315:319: 2.165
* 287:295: 1.366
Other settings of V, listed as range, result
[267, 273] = 2.21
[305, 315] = 2.4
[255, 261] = 2.01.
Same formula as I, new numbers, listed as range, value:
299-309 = 2.298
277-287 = 1.179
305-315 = 2.199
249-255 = 2.322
